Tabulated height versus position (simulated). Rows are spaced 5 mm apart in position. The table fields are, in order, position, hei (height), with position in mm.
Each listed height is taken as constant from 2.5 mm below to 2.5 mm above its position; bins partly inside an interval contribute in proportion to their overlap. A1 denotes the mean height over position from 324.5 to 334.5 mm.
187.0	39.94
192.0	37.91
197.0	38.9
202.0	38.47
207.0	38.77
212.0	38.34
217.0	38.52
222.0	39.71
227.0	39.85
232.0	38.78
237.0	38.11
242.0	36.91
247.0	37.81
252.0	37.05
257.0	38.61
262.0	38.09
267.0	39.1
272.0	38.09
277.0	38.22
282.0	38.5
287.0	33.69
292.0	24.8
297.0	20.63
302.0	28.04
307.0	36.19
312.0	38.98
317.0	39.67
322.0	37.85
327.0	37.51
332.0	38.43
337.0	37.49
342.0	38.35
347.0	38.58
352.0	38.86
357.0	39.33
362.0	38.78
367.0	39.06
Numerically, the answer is 38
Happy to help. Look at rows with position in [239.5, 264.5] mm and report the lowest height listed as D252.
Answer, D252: 36.91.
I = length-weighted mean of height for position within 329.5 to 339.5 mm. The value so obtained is 38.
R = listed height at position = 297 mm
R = 20.63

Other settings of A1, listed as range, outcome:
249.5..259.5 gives 37.8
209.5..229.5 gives 39.1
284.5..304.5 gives 26.8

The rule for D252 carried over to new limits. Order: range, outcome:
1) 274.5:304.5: 20.63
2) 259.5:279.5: 38.09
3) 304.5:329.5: 36.19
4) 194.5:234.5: 38.34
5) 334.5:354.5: 37.49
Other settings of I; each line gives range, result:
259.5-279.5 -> 38.4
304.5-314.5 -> 37.6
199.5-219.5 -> 38.5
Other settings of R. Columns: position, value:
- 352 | 38.86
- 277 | 38.22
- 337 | 37.49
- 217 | 38.52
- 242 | 36.91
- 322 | 37.85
